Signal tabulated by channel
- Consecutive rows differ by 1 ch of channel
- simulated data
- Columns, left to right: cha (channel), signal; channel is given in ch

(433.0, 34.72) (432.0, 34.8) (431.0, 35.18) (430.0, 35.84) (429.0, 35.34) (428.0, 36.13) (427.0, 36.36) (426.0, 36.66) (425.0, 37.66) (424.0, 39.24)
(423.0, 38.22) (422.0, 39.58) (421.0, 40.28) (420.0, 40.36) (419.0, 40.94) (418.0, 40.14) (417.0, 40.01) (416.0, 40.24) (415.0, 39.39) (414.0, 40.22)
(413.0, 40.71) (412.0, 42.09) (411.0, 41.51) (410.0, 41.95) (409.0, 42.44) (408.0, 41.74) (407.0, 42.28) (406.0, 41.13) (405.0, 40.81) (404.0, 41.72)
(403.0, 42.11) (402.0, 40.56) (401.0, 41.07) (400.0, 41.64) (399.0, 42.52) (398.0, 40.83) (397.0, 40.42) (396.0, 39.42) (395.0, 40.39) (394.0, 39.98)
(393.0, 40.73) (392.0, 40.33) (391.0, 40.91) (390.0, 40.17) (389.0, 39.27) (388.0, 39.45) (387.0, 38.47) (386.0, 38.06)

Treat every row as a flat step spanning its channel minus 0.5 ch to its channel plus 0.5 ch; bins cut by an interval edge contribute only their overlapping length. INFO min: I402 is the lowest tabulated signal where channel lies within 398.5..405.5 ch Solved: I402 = 40.56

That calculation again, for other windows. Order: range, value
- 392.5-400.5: 39.42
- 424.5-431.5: 35.18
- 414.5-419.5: 39.39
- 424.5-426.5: 36.66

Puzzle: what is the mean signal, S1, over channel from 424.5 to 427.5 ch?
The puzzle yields 36.9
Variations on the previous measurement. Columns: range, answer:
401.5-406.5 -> 41.3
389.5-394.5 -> 40.4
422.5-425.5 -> 38.4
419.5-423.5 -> 39.6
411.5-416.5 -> 40.5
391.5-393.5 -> 40.5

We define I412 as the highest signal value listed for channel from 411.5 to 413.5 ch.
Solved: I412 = 42.09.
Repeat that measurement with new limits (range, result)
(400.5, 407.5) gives 42.28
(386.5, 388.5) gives 39.45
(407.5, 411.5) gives 42.44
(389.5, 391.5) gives 40.91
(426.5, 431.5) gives 36.36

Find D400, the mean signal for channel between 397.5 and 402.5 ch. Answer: 41.3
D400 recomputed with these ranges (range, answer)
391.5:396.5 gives 40.2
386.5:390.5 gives 39.3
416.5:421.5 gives 40.3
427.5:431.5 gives 35.6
